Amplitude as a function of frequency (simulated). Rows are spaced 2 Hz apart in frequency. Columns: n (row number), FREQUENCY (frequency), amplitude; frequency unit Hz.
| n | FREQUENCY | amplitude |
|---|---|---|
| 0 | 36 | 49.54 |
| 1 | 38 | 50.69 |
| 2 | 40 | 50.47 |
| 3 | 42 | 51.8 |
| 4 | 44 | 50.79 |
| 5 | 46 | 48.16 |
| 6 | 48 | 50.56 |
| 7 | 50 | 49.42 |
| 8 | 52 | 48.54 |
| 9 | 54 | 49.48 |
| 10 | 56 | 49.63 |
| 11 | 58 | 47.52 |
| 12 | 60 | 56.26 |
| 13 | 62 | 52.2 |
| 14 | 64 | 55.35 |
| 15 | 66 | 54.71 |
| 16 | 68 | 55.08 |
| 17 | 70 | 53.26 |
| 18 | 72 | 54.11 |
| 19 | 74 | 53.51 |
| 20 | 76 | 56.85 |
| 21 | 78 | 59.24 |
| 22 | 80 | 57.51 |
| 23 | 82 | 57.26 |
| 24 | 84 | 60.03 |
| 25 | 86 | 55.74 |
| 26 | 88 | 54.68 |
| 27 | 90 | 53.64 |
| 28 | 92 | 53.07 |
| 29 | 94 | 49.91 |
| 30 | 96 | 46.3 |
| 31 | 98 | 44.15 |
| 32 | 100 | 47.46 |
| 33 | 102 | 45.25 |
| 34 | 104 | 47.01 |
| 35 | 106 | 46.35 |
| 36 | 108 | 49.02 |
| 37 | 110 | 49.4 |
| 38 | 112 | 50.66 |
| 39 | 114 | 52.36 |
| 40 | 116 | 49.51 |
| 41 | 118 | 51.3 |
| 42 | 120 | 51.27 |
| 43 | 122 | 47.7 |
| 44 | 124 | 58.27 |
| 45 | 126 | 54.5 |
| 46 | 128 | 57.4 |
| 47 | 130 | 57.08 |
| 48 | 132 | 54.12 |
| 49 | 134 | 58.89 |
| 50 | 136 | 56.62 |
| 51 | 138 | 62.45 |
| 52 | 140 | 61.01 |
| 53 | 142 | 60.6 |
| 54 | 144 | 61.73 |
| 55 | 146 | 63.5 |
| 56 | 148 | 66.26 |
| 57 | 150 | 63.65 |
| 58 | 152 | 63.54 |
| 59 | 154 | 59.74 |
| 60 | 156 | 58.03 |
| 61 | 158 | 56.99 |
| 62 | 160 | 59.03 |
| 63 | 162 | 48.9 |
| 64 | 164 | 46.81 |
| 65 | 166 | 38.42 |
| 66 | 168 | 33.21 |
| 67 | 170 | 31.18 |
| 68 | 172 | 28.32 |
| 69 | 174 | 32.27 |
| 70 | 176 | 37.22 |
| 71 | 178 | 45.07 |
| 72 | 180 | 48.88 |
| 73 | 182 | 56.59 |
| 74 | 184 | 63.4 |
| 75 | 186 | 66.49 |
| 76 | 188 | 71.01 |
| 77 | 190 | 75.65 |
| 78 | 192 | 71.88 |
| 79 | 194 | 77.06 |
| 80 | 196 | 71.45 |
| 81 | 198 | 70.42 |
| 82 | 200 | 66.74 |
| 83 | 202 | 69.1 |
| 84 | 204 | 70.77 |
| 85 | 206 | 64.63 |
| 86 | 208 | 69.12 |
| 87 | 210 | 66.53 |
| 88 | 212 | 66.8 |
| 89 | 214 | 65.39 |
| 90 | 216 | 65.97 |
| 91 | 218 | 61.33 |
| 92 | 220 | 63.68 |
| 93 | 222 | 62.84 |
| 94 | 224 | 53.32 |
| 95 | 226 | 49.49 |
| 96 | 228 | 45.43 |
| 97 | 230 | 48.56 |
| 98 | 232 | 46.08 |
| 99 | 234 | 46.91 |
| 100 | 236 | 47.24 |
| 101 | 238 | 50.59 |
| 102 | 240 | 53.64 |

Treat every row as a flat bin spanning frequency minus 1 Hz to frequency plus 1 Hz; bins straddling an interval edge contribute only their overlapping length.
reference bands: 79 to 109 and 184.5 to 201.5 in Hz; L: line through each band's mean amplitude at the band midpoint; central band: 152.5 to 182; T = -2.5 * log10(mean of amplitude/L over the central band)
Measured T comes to 0.40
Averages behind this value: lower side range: 51.2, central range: 45.3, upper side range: 71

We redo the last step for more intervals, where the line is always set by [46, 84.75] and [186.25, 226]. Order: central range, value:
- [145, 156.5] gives -0.02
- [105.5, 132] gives 0.13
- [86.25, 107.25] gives 0.15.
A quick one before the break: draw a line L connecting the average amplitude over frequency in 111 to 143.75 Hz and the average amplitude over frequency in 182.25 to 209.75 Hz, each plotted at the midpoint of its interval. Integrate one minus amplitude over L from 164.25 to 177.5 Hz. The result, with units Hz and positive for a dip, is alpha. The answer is 6.10 Hz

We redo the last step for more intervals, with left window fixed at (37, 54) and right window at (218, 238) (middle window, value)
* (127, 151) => -4.36 Hz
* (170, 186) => 1.98 Hz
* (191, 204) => -4.90 Hz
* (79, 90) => -1.37 Hz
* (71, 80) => -1.03 Hz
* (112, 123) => 0.07 Hz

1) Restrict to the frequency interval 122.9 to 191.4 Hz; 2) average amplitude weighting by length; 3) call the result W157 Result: 54.7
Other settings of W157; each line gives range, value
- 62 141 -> 53.4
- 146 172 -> 51.7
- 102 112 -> 47.9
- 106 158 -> 56.5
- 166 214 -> 58.6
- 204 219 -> 66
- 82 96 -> 54.1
